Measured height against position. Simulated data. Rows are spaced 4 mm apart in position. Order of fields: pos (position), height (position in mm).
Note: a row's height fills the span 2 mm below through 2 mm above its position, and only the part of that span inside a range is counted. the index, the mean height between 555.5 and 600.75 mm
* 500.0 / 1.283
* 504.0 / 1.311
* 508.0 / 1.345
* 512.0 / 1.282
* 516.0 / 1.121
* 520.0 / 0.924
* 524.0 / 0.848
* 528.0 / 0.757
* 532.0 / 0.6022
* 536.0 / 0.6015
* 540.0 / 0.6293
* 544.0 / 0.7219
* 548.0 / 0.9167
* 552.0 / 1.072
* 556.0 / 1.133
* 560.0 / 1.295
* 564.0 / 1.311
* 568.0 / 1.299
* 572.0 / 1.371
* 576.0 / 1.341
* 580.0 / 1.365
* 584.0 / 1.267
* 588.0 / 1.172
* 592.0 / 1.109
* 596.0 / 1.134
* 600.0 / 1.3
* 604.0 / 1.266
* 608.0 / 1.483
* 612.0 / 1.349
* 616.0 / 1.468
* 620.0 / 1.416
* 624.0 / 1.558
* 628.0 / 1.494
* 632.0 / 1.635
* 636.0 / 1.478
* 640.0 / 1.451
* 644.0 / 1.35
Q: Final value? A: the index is 1.26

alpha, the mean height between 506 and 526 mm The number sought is 1.1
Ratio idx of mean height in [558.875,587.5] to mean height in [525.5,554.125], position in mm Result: 1.73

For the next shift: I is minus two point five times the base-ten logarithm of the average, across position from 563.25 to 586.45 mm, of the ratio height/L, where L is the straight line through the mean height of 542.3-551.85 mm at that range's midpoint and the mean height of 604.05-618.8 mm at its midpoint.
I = -0.20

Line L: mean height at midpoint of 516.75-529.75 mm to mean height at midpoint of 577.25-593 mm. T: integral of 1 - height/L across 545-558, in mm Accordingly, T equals 0.3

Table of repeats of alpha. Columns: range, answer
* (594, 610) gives 1.3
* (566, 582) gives 1.34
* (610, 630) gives 1.46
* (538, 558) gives 0.895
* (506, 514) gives 1.31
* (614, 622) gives 1.44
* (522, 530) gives 0.802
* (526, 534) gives 0.68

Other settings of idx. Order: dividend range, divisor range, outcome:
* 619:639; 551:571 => 1.23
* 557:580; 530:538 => 2.19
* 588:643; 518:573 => 1.45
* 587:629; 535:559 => 1.53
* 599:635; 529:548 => 2.14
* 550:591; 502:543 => 1.34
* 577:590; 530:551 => 1.79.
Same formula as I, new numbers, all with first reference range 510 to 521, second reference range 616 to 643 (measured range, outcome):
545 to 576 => 0.07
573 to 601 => 0.09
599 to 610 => 0.05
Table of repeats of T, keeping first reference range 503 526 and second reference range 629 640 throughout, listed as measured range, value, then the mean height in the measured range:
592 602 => 1.5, 1.2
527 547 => 8.9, 0.67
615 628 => 0.0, 1.48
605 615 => 0.3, 1.41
